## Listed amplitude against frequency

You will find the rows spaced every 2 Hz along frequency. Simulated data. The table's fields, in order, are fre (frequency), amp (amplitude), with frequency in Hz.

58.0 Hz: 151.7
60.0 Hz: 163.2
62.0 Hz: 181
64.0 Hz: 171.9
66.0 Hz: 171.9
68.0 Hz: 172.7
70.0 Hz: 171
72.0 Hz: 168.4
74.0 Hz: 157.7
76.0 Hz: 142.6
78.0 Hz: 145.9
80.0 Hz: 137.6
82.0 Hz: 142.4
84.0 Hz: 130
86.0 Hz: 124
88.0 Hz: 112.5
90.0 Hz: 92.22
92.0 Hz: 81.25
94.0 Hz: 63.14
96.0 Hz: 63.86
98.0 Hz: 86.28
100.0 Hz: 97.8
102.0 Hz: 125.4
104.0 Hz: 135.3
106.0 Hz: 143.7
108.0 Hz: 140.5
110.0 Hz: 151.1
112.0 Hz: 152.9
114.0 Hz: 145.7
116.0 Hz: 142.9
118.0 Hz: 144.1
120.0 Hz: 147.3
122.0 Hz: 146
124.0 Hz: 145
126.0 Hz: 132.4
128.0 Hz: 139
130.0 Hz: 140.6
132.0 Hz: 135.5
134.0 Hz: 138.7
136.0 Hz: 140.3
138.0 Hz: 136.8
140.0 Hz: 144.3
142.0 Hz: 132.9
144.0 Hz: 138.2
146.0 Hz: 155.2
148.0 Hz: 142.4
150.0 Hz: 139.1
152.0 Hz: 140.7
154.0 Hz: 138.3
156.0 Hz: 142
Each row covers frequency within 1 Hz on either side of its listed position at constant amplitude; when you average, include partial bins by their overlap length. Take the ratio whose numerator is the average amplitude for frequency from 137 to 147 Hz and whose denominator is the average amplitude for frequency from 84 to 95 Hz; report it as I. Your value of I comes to 1.45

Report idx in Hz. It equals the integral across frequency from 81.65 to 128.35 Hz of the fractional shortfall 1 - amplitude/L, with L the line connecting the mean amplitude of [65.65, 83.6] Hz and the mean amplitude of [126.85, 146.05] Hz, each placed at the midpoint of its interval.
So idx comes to 7.31 Hz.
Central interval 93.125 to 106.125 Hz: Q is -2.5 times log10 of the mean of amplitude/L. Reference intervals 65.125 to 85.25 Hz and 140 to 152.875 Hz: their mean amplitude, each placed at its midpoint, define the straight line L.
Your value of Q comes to 0.44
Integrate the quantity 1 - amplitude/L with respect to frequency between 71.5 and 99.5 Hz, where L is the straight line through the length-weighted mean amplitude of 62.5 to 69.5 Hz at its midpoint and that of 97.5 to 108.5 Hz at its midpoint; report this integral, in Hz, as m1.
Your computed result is 6.0 Hz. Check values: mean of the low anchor 173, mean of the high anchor 122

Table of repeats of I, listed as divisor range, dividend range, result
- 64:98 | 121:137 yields 1.08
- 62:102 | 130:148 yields 1.09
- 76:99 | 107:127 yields 1.33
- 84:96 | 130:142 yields 1.46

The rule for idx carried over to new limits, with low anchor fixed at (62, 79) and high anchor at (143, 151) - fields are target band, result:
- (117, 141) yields 1.2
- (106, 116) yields 0.4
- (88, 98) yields 4.9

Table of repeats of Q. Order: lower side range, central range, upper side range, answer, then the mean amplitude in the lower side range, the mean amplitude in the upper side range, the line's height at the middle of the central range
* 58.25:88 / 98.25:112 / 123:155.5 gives 0.12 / 154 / 140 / 147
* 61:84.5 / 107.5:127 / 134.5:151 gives 0.02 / 158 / 141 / 147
